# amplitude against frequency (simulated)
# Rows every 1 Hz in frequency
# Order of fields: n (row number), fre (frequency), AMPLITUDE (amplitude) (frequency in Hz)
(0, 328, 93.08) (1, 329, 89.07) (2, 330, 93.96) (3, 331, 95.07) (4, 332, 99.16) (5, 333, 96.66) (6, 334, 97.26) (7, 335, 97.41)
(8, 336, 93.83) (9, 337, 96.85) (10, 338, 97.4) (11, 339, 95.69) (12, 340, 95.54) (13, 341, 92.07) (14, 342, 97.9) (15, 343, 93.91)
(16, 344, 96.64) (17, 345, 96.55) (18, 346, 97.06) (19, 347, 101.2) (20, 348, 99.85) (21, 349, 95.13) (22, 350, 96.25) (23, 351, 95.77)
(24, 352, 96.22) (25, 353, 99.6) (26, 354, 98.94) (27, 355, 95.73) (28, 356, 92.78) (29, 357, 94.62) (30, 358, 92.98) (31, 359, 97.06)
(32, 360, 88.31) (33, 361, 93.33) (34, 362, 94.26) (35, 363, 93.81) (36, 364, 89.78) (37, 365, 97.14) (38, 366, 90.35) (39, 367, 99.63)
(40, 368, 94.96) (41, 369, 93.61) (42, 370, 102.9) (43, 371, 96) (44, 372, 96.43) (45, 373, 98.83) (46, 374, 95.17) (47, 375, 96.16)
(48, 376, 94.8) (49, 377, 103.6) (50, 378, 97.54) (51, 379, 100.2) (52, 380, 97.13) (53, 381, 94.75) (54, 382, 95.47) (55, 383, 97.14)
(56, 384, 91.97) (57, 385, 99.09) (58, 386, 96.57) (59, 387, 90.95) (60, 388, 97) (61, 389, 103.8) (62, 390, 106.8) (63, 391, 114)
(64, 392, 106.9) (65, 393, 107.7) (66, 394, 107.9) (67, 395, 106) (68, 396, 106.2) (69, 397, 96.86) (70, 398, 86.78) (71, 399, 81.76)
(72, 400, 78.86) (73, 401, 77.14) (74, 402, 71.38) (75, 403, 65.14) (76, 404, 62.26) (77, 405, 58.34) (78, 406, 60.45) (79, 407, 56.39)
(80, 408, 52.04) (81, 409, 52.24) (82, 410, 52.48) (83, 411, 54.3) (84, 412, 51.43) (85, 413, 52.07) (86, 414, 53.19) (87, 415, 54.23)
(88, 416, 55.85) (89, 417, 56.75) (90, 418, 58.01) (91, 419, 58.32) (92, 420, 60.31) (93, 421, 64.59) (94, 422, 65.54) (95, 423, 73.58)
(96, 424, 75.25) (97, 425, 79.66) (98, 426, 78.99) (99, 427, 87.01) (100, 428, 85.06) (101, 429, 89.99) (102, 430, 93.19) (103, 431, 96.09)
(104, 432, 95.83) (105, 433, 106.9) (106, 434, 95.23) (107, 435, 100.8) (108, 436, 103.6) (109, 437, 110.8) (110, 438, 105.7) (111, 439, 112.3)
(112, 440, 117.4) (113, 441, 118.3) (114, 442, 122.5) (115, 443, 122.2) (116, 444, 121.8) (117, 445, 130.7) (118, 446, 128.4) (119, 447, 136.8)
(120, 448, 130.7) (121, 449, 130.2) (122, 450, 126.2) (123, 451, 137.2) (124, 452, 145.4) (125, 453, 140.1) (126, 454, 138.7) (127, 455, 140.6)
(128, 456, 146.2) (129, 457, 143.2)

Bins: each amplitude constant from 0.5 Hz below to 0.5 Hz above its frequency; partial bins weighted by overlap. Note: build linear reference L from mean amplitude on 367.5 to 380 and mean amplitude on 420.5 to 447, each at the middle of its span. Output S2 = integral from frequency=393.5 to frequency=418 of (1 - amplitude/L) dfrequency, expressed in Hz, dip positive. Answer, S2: 7.5 Hz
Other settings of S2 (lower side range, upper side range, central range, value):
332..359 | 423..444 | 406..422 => 7.0 Hz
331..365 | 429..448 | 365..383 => 0.6 Hz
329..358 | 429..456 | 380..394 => 0.8 Hz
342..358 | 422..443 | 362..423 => 8.6 Hz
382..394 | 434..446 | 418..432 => 4.2 Hz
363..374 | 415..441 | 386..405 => -0.2 Hz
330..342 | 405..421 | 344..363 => -2.0 Hz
